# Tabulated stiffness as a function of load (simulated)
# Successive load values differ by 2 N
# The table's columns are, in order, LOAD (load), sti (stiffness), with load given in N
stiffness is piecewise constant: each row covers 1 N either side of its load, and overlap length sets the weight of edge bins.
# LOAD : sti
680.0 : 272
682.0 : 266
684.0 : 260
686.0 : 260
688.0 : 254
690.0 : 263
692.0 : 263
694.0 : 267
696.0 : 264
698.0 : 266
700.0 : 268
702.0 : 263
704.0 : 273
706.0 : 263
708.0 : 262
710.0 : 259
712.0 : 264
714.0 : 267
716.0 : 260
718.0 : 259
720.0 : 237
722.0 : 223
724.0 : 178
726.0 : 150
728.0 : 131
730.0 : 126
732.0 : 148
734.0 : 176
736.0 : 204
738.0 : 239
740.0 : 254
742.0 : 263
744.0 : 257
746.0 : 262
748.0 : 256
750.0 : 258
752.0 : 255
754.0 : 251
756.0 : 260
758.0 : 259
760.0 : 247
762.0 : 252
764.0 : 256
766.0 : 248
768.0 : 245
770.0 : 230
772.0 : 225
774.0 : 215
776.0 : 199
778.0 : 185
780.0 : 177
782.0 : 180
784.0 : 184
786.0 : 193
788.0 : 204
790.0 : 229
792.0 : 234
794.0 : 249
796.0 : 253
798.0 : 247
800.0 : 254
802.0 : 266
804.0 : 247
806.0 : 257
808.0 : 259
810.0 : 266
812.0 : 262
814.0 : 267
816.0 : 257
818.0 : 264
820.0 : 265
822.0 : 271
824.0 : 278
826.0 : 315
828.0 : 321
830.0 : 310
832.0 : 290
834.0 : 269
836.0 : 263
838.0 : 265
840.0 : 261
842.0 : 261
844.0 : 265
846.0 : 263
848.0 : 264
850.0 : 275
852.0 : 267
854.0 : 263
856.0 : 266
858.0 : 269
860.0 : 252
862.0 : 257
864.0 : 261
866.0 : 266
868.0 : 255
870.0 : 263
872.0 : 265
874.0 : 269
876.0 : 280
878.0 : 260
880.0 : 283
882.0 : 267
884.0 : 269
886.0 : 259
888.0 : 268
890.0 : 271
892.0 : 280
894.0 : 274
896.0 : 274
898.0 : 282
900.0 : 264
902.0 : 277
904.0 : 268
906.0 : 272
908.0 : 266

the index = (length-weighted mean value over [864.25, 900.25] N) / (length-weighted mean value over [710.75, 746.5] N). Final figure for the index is 1.25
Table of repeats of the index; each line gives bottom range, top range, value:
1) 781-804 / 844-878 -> 1.16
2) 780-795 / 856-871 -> 1.25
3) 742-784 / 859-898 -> 1.14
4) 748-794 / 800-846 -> 1.19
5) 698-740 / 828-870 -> 1.20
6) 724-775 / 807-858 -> 1.21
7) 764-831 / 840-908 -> 1.09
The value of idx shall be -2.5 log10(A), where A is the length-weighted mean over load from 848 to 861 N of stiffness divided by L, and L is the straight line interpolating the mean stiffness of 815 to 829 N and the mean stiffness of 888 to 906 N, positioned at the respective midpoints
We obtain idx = 0.05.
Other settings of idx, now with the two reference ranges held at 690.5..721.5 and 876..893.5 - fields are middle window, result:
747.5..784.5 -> 0.15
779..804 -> 0.19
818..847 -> -0.04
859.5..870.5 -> 0.04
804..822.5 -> 0.02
